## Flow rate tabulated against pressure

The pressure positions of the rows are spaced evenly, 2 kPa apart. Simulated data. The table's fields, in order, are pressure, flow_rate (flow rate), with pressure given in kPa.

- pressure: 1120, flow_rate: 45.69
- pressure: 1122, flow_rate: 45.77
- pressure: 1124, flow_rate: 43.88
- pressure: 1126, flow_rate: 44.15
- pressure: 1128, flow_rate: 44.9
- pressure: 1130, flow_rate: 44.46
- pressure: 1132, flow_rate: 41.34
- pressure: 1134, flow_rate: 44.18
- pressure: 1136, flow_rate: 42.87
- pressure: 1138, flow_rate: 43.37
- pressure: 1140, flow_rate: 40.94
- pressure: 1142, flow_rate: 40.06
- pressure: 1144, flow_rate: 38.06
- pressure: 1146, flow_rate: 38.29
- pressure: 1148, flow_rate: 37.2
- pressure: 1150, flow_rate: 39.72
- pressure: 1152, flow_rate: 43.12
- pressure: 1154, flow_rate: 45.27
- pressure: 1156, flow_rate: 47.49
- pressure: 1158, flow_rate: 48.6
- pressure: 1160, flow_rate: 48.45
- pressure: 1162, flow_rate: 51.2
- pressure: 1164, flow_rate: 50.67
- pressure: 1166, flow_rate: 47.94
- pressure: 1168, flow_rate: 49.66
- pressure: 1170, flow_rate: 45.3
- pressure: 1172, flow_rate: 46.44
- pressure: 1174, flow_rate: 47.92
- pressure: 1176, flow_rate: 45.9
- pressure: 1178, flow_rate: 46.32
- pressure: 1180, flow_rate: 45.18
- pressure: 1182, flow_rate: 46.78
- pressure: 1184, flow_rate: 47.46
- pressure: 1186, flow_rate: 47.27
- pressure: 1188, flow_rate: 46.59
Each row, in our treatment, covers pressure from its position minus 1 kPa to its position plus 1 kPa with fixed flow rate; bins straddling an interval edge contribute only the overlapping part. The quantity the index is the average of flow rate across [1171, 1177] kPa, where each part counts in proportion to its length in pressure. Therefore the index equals 46.8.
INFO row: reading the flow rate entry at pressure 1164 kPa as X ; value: 50.67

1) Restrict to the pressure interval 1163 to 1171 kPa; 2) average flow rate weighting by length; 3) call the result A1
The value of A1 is 48.4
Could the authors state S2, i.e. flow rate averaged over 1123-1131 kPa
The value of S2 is 44.3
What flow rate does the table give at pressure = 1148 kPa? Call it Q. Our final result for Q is 37.2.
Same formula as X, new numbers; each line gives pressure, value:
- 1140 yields 40.94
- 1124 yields 43.88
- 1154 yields 45.27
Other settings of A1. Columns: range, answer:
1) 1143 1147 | 38.2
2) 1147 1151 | 38.5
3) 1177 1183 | 46.1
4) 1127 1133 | 43.6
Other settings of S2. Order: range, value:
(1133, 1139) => 43.5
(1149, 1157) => 43.9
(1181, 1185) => 47.1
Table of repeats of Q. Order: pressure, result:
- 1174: 47.92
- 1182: 46.78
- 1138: 43.37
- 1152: 43.12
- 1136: 42.87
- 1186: 47.27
